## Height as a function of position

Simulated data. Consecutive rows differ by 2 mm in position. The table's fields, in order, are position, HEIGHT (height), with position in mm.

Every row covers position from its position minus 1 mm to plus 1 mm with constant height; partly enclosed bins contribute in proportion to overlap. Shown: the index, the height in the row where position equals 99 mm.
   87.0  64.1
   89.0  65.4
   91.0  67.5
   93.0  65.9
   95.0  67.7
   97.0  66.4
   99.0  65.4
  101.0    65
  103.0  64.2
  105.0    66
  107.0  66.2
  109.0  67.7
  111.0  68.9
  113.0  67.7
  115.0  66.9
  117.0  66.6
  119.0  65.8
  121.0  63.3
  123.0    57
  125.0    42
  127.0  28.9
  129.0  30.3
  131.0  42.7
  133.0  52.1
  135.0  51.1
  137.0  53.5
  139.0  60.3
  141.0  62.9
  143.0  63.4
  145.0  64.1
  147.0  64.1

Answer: 65.4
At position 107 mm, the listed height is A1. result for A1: 66.2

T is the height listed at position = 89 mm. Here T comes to 65.4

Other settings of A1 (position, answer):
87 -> 64.1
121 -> 63.3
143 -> 63.4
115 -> 66.9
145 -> 64.1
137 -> 53.5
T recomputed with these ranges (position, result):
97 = 66.4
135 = 51.1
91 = 67.5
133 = 52.1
